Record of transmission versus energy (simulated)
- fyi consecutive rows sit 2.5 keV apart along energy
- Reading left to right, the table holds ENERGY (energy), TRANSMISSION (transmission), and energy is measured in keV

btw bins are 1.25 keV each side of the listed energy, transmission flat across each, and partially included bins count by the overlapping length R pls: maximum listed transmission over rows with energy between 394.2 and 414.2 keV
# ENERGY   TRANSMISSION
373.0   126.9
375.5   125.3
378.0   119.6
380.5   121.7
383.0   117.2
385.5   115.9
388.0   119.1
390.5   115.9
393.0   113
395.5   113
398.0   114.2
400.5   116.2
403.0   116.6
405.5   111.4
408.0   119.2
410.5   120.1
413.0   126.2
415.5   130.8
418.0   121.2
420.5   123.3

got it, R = 126.2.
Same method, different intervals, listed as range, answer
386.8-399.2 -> 119.1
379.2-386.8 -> 121.7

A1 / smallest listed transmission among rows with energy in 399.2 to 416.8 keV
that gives 111.4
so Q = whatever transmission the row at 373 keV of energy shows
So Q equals 126.9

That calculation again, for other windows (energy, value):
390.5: 115.9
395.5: 113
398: 114.2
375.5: 125.3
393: 113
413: 126.2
